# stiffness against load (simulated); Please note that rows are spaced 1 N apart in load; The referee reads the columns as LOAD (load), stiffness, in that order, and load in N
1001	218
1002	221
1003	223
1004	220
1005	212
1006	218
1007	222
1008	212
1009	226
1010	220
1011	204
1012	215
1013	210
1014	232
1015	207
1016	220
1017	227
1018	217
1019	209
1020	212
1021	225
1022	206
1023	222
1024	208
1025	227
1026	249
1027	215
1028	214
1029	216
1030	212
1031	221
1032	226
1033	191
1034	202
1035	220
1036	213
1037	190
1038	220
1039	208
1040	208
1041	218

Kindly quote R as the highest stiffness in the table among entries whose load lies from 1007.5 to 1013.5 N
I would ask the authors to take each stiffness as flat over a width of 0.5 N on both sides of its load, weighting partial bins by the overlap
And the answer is 226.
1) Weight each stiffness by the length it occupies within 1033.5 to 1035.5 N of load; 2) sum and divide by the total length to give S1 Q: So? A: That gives 211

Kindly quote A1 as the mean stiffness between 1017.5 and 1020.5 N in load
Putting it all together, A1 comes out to 213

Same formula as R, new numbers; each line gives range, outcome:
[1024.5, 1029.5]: 249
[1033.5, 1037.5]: 220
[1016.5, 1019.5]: 227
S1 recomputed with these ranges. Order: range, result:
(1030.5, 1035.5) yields 212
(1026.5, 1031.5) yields 216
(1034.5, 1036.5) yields 216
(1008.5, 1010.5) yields 223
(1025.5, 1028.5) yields 226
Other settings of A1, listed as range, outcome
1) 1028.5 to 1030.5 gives 214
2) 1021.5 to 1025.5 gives 216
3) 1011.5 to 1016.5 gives 217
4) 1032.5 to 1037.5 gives 203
